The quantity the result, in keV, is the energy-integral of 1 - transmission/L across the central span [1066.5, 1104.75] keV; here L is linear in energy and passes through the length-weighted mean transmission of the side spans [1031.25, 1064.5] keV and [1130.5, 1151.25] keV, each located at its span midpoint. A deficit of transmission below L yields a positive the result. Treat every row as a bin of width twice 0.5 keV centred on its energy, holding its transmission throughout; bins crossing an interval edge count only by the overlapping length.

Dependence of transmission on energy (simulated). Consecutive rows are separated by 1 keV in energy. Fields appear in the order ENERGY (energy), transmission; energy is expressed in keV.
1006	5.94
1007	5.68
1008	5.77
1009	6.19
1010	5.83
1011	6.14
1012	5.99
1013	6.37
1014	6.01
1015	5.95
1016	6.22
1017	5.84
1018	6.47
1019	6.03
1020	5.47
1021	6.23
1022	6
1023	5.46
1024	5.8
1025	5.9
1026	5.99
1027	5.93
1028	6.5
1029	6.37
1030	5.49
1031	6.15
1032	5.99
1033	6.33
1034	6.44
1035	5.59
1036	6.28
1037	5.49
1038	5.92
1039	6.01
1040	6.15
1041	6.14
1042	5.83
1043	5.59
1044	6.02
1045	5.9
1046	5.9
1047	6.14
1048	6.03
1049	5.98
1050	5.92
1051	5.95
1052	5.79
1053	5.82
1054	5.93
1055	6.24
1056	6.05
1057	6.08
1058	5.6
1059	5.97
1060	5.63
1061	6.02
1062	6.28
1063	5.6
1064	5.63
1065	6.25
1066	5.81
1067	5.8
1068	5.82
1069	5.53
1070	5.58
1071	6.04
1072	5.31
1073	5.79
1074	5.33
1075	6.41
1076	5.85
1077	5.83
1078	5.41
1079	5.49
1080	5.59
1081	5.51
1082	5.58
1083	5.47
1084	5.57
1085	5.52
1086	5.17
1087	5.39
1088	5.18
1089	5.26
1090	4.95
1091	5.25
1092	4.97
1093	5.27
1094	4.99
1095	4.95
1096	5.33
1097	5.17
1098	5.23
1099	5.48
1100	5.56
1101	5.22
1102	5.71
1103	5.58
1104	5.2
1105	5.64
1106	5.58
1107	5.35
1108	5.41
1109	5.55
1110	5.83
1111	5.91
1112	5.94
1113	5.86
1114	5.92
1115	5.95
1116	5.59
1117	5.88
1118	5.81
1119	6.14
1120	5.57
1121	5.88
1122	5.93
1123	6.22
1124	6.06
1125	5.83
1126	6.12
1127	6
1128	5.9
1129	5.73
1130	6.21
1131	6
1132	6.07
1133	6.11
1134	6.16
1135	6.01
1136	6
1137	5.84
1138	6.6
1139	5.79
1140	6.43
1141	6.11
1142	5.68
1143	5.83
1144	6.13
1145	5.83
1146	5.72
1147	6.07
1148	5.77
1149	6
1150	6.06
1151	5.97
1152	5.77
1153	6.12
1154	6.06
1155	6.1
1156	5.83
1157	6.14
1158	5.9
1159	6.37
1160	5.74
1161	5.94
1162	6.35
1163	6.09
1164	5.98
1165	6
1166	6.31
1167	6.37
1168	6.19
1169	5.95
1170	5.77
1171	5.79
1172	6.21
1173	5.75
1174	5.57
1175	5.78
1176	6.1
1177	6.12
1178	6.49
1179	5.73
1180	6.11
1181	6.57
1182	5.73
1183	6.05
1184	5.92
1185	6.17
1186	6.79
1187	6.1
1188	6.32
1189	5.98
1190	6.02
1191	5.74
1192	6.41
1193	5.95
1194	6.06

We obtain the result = 3.3 keV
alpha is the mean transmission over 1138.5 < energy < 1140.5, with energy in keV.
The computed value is 6.11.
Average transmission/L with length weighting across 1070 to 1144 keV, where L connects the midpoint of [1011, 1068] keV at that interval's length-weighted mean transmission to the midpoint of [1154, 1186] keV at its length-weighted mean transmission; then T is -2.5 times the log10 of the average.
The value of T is 0.06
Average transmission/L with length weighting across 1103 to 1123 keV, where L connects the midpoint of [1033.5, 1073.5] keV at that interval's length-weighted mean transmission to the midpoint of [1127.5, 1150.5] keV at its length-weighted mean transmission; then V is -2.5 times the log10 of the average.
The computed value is 0.04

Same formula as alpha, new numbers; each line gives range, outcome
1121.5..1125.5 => 6.01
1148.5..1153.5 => 5.98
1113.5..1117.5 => 5.83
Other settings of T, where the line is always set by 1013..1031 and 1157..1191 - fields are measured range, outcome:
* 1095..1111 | 0.11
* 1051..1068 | 0.02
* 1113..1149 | 0.01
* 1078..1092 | 0.13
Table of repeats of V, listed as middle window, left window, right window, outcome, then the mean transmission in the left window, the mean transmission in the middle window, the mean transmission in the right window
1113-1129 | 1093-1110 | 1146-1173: -0.059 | 5.38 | 5.91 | 6.02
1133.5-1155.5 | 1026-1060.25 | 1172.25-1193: 0.008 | 5.98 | 6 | 6.07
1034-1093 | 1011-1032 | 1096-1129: 0.024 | 6.01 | 5.75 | 5.71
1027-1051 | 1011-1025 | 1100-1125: -0.013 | 5.99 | 6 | 5.74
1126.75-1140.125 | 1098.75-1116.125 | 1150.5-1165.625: -0.040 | 5.63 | 6.05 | 6.03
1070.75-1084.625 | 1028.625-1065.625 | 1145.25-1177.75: 0.060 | 5.96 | 5.65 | 6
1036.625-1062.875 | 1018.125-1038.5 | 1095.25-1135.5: -0.002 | 5.98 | 5.94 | 5.76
